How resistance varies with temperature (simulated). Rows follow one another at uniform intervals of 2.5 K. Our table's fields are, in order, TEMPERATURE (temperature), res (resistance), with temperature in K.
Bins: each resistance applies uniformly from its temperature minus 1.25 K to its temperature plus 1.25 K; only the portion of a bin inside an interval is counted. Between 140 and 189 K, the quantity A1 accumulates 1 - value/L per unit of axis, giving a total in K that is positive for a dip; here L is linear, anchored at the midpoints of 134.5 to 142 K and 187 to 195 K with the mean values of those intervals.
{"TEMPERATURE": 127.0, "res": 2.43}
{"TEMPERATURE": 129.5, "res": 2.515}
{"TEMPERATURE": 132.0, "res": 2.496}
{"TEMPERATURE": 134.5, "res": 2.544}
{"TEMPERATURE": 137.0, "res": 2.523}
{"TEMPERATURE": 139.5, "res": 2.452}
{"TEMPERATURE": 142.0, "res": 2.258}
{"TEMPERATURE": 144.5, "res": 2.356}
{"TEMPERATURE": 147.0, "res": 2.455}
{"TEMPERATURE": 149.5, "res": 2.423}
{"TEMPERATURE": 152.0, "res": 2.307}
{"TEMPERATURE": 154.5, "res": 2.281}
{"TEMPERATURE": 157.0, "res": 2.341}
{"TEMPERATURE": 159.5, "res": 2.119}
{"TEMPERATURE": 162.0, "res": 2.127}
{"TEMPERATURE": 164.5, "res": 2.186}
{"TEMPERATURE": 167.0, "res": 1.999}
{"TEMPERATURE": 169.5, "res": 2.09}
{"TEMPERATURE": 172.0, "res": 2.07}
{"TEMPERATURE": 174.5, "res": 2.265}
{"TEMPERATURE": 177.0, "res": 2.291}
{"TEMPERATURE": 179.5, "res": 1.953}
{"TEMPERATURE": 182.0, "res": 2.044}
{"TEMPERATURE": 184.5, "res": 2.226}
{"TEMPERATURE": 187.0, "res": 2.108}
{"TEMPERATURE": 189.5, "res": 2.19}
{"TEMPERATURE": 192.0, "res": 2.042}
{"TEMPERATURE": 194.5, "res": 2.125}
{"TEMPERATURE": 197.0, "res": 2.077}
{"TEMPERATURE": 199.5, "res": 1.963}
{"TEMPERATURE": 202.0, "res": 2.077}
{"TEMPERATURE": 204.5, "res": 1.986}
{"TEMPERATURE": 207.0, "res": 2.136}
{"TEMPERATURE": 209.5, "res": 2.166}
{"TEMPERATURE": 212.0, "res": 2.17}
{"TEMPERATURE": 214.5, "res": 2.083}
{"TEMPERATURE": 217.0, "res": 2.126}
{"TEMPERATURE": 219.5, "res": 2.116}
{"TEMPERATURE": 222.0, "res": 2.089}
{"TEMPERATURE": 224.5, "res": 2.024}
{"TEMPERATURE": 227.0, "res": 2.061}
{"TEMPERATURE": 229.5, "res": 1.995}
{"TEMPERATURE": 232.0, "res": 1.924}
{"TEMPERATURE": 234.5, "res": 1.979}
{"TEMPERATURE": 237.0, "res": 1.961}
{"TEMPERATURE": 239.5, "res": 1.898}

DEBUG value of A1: 1.7 K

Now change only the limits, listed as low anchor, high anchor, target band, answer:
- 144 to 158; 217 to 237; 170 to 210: 1.5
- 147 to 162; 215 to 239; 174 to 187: 0.3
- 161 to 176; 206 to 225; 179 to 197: 0.2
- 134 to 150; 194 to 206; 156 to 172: 1.0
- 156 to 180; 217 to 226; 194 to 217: 0.2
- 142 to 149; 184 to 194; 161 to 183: 1.1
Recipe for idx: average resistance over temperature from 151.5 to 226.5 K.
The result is 2.12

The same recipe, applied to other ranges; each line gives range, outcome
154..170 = 2.16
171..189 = 2.14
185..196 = 2.12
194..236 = 2.06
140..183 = 2.21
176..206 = 2.09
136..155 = 2.38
